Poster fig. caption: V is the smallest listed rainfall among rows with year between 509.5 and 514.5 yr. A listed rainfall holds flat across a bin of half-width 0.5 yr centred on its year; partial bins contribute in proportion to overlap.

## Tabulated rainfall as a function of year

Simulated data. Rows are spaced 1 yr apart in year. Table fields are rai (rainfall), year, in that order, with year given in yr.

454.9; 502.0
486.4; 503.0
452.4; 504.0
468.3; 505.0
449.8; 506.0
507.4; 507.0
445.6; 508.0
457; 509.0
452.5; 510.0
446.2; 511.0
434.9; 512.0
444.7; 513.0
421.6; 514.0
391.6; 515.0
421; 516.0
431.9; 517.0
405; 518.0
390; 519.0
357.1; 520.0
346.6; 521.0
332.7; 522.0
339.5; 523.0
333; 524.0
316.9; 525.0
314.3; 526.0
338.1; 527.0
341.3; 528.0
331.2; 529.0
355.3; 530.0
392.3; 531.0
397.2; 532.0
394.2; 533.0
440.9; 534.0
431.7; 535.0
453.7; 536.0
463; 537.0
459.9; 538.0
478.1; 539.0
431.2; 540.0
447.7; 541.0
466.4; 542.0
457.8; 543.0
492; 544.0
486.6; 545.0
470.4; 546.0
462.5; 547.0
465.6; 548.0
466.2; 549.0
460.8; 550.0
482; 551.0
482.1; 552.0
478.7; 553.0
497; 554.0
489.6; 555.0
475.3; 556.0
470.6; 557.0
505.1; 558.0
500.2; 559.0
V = 421.6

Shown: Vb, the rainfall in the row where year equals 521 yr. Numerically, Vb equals 346.6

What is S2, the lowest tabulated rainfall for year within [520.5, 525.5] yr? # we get 316.9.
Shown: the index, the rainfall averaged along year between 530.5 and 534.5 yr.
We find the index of 406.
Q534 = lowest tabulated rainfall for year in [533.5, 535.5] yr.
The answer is 431.7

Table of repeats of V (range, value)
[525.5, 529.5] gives 314.3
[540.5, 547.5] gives 447.7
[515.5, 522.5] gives 332.7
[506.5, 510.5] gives 445.6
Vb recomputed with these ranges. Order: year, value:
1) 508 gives 445.6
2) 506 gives 449.8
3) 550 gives 460.8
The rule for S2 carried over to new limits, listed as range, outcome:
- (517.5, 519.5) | 390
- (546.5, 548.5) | 462.5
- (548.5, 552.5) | 460.8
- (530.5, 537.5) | 392.3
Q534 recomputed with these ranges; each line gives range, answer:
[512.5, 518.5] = 391.6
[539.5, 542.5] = 431.2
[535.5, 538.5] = 453.7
